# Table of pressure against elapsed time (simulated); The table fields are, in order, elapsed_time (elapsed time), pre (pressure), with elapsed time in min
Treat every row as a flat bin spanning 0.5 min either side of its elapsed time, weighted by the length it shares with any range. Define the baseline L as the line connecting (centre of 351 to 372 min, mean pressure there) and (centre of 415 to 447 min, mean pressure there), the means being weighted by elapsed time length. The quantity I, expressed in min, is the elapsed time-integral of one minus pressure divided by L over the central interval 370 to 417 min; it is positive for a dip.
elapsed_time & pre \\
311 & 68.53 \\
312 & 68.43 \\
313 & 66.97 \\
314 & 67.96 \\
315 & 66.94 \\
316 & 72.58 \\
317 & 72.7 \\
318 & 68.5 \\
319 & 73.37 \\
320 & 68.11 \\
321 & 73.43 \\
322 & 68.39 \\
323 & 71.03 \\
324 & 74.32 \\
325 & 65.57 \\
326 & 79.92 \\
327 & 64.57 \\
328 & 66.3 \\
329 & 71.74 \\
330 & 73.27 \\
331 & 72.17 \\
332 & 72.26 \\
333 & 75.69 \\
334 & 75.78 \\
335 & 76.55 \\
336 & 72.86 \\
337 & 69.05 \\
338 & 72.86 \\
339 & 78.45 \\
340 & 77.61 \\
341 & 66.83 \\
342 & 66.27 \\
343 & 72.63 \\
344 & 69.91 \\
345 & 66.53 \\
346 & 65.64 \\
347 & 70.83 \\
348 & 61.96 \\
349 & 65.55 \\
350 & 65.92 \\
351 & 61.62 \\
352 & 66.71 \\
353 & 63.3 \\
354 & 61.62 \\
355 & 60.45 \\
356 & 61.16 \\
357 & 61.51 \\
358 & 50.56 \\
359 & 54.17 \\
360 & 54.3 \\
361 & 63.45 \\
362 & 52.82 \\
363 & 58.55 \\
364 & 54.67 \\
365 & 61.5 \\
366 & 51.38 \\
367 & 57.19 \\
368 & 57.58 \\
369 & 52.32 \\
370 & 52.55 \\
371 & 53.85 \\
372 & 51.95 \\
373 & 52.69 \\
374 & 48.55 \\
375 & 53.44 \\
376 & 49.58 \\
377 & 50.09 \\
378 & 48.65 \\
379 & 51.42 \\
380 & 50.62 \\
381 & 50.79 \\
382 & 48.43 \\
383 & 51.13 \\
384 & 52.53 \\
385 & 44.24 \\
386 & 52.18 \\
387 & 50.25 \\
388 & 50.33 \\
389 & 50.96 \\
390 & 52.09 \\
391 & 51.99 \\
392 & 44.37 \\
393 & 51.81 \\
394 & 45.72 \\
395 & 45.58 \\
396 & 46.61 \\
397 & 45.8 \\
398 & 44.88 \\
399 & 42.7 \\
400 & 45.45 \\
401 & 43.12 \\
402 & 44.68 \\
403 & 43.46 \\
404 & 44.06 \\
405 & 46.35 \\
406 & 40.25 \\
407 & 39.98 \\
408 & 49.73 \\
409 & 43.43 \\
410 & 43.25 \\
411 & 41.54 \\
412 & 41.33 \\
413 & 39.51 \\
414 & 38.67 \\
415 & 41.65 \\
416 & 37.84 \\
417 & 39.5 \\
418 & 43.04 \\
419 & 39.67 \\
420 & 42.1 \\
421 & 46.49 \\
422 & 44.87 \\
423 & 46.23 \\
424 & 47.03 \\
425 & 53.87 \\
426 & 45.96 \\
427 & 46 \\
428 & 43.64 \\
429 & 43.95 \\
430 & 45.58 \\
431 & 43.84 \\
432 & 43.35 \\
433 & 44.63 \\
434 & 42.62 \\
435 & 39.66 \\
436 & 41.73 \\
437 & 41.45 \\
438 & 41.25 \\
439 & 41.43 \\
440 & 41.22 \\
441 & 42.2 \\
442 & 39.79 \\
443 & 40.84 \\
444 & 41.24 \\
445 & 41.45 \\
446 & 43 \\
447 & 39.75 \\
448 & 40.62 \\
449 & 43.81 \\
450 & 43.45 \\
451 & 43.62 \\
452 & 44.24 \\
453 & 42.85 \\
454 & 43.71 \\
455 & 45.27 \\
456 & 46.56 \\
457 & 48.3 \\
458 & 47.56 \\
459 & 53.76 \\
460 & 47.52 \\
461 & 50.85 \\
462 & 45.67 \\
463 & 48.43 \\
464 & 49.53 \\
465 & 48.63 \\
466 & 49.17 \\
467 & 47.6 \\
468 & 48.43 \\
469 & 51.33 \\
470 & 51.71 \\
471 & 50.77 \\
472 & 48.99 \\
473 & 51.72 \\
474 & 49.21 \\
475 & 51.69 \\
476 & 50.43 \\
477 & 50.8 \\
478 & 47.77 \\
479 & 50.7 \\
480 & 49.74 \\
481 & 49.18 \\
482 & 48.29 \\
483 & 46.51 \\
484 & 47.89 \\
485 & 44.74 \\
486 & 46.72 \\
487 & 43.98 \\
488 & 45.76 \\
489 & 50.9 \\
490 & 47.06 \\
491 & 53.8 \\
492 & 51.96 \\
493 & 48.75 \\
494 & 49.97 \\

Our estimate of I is 3.7 min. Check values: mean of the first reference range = 57.4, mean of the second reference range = 43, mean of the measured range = 46.9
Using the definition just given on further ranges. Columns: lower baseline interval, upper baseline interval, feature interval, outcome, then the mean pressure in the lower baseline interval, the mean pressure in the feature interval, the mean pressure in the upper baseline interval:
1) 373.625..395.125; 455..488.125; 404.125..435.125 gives 3.73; 49.8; 43.5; 48.8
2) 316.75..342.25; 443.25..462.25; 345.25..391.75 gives 5.83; 71.9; 55.5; 44.8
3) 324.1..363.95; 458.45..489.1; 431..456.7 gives 5.12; 66.8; 42.5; 49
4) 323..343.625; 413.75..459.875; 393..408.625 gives 2.54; 72.2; 44.8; 43.5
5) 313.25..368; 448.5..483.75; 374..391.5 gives 2.91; 66.7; 50.5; 48.2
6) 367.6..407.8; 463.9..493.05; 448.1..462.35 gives 0.85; 48.6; 46.1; 49.1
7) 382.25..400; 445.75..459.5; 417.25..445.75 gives 1.64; 48.3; 43.4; 44.8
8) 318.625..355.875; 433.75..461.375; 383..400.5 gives 2.65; 69.6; 48.2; 43.5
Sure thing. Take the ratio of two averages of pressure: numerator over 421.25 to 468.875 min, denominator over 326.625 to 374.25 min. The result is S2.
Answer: 0.7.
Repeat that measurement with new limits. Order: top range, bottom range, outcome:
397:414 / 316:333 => 0.61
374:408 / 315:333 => 0.67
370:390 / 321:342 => 0.70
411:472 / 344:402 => 0.82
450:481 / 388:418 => 1.09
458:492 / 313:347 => 0.69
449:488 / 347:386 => 0.86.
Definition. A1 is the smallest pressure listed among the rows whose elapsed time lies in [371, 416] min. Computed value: 37.84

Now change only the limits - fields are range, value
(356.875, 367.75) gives 50.56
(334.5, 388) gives 44.24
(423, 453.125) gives 39.66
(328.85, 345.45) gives 66.27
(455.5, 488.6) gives 43.98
